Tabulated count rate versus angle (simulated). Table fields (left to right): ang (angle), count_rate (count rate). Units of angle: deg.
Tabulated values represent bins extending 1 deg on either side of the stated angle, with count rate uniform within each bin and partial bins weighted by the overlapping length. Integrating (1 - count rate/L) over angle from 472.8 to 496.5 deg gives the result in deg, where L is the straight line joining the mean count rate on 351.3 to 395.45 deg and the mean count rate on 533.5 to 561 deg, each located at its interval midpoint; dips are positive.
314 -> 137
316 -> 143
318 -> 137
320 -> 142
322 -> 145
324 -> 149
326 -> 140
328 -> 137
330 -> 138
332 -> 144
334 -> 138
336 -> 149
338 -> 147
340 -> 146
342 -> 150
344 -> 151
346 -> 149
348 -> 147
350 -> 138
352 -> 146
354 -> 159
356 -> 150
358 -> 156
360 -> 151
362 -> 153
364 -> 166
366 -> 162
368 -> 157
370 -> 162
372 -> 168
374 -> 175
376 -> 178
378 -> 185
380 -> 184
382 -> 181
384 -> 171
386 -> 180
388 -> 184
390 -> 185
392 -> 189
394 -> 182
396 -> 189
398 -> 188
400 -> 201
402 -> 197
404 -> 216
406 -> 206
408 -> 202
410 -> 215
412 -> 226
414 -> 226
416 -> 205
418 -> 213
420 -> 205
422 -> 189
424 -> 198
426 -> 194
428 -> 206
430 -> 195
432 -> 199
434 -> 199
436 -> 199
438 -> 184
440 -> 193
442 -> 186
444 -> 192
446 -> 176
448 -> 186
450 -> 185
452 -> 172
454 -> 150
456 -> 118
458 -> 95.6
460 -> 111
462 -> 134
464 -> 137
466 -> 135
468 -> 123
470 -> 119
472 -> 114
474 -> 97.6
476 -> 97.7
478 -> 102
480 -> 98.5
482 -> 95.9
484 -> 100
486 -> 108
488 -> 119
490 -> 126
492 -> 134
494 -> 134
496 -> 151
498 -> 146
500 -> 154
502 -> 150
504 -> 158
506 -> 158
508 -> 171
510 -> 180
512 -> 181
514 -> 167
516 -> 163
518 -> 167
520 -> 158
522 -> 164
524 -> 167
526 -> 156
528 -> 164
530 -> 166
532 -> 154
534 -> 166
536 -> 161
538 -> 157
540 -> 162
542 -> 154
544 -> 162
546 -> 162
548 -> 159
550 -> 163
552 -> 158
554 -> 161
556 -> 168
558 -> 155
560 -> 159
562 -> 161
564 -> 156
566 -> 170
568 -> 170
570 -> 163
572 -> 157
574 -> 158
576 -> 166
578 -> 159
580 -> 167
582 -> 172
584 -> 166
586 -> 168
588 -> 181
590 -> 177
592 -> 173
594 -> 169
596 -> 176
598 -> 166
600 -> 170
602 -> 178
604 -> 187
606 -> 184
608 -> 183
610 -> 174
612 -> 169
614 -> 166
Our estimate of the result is 7.4 deg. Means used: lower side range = 170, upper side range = 160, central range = 113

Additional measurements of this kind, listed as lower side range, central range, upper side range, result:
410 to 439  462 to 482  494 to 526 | 7.4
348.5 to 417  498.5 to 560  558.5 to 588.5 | 2.2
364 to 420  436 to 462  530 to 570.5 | 2.5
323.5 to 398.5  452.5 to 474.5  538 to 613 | 5.5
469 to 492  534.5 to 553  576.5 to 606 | -1.9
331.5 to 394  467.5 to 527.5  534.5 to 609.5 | 9.4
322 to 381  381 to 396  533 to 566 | -2.6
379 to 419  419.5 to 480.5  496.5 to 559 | 8.7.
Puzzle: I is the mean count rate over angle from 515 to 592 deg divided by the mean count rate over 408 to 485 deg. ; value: 1.00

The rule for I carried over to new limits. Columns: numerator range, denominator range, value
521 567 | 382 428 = 0.81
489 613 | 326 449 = 0.92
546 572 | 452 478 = 1.34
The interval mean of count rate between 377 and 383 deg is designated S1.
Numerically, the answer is 183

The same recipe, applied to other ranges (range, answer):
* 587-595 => 175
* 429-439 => 195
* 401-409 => 205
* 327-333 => 140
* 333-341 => 145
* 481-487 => 101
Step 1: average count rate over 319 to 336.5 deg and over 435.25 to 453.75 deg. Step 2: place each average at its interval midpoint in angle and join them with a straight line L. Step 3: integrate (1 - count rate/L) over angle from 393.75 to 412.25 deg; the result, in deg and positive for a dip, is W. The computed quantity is -3.57 deg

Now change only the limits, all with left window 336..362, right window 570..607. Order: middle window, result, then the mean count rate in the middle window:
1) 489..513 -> 1.37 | 154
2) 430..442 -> -2.83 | 194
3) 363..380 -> -2.10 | 170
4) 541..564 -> 1.01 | 160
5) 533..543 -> 0.37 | 160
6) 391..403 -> -2.92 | 191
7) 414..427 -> -3.92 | 203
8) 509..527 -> -0.30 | 167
